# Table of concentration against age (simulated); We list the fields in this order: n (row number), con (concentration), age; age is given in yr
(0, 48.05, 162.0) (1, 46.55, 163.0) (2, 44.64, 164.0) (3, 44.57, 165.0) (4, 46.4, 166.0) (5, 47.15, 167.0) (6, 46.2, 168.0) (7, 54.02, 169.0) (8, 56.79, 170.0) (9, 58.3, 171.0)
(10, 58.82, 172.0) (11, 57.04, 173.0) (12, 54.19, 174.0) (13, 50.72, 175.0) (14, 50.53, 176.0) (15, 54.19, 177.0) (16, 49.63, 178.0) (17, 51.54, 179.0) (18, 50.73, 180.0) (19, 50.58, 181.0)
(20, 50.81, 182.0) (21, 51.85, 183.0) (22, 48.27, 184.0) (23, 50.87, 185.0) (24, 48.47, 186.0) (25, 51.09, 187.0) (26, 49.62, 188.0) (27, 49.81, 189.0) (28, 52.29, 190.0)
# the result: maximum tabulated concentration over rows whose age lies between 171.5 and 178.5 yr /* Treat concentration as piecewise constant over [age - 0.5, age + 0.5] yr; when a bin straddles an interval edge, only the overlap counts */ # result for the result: 58.82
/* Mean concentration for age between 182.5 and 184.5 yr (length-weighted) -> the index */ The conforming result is 50.1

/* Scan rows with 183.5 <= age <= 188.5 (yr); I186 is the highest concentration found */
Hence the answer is 51.09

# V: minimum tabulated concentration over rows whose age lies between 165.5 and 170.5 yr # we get 46.2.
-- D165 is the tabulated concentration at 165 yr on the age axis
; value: 44.57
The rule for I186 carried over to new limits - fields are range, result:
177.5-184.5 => 51.85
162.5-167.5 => 47.15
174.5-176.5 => 50.72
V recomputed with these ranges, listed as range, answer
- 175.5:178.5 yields 49.63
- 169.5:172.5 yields 56.79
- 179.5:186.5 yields 48.27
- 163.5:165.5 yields 44.57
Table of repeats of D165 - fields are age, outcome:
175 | 50.72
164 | 44.64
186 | 48.47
